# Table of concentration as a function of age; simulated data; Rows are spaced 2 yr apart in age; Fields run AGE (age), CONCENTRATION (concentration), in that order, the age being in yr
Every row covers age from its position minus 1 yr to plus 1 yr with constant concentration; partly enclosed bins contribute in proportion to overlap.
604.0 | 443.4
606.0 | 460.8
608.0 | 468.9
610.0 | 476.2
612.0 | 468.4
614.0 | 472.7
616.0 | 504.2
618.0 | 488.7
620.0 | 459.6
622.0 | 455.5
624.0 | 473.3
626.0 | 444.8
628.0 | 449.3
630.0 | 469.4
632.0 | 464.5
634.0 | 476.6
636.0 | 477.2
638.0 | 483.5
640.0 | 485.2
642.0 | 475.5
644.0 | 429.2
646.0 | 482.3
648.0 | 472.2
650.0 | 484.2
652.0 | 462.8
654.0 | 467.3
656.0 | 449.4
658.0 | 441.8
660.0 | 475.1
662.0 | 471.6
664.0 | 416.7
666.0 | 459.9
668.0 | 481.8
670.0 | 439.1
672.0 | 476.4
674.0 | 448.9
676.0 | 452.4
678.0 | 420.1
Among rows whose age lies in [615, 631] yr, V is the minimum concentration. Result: 444.8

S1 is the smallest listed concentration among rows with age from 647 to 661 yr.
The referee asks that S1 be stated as 441.8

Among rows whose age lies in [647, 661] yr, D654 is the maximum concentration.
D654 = 484.2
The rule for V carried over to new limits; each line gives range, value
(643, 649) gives 429.2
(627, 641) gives 449.3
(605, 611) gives 460.8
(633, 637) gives 476.6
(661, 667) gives 416.7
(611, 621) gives 459.6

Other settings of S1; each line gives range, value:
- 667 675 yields 439.1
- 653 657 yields 449.4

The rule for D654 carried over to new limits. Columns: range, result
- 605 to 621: 504.2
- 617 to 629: 488.7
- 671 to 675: 476.4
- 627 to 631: 469.4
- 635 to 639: 483.5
